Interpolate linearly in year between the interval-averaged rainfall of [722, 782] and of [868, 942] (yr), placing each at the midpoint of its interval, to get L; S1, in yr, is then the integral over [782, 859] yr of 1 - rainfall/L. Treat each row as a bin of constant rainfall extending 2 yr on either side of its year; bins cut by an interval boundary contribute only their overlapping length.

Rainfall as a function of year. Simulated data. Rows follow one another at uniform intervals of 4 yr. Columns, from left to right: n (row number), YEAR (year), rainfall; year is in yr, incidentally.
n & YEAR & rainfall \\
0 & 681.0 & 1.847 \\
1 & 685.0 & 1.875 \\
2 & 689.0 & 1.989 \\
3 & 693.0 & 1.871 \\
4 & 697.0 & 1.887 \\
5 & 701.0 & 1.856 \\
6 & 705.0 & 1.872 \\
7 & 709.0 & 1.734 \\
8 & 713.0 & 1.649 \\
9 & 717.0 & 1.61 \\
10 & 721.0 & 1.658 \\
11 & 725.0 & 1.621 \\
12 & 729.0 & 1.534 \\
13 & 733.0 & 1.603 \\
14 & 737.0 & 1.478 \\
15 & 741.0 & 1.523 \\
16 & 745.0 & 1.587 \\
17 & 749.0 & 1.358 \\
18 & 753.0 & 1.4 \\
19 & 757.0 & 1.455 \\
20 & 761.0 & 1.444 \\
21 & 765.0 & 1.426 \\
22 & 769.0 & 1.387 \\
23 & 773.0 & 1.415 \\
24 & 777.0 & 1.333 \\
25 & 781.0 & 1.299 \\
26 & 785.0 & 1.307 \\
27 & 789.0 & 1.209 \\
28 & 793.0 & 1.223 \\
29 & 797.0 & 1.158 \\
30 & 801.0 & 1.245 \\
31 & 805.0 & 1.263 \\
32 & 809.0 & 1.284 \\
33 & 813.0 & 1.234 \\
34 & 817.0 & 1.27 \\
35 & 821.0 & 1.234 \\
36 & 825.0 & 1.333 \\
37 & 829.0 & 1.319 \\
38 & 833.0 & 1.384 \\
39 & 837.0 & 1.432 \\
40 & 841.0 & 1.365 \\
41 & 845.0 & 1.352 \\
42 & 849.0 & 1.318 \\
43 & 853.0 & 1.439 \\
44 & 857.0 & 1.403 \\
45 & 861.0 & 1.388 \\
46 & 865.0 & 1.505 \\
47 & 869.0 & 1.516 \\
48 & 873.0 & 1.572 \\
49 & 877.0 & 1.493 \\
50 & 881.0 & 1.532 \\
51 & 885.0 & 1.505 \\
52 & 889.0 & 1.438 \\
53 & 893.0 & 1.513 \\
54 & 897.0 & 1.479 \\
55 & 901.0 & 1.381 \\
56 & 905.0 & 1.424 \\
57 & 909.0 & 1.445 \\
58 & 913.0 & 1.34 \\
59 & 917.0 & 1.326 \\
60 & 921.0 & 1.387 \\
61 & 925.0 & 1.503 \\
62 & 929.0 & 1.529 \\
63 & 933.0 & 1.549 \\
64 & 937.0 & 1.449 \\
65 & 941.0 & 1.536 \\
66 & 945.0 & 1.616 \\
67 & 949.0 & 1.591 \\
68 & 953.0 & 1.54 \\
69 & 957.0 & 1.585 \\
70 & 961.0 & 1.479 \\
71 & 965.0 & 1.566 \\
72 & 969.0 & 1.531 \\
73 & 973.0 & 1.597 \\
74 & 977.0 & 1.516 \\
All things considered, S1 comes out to 8.5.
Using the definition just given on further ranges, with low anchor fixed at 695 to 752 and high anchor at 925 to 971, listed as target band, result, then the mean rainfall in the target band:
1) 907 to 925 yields 1.9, 1.39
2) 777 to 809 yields 7.1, 1.25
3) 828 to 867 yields 4.7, 1.39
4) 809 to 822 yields 2.8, 1.25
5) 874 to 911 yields 2.2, 1.47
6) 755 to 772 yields 2.0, 1.43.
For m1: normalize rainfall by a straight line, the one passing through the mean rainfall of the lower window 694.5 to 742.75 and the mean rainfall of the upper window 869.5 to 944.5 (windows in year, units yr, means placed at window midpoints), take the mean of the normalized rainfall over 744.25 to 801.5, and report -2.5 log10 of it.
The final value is 0.20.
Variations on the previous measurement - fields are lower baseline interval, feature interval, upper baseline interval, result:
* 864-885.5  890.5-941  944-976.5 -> 0.07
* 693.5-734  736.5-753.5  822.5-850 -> 0.10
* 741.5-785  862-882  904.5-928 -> -0.08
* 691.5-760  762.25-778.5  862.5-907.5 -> 0.14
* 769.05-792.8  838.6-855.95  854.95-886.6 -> 0.05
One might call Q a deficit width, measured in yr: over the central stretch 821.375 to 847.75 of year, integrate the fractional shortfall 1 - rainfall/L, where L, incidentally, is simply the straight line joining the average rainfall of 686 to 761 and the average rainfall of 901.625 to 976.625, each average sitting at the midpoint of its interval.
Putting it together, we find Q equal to 3.6 yr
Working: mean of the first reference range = 1.65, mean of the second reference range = 1.5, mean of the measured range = 1.35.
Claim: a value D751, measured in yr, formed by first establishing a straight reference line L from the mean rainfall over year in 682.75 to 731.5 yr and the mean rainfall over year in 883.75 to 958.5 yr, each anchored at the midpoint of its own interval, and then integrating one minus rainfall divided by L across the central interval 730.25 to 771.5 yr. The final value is 5.76 yr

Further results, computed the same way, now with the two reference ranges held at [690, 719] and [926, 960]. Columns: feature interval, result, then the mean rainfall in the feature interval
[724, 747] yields 2.7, 1.55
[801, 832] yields 7.3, 1.28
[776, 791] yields 3.7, 1.28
